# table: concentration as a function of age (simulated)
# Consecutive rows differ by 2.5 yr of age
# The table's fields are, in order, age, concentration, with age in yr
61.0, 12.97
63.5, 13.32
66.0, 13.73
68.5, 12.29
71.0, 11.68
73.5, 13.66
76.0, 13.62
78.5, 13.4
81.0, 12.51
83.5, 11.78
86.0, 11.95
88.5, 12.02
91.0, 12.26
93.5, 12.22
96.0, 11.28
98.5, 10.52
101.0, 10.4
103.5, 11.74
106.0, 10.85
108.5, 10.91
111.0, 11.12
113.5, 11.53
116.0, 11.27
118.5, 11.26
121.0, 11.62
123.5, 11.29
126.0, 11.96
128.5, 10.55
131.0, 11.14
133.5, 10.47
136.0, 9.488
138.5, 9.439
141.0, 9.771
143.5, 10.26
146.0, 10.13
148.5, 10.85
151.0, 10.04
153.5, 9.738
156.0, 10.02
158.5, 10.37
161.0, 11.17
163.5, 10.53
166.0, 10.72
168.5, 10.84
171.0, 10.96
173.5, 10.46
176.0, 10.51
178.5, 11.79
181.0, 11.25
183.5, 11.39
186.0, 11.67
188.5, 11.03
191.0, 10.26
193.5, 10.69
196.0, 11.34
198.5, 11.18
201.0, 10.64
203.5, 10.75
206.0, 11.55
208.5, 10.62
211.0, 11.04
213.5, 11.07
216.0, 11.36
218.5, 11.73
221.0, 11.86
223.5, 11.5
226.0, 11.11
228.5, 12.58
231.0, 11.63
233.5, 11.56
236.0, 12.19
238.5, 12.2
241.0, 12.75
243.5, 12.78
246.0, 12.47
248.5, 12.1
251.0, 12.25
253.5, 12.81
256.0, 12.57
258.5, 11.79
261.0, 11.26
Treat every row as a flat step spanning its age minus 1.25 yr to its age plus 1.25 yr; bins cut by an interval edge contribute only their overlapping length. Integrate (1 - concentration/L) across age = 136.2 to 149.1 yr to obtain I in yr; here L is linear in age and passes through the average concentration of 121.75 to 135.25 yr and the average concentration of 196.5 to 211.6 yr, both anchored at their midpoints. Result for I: 1.2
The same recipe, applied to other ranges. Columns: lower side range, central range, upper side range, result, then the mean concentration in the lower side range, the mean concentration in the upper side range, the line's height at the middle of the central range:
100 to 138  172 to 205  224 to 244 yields 1.8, 11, 12.1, 11.6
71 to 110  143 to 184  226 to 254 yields 4.9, 11.9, 12.2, 12.1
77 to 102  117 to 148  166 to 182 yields 2.1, 11.9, 10.9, 11.4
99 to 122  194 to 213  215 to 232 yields 1.0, 11.2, 11.7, 11.6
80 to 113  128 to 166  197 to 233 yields 3.8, 11.5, 11.3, 11.4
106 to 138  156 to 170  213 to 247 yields 0.8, 11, 11.9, 11.4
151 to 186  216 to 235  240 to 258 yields 0.5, 10.8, 12.5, 12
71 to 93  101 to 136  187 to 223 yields 2.9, 12.6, 11.1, 12.1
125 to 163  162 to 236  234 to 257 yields 1.9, 10.4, 12.4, 11.5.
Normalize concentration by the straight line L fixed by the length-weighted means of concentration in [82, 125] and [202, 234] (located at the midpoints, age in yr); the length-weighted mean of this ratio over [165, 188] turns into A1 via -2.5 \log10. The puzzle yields 0.03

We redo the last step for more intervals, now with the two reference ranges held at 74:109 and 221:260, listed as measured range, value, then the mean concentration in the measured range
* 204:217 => 0.09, 11.1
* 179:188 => 0.06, 11.4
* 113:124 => 0.05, 11.4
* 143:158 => 0.18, 10.2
